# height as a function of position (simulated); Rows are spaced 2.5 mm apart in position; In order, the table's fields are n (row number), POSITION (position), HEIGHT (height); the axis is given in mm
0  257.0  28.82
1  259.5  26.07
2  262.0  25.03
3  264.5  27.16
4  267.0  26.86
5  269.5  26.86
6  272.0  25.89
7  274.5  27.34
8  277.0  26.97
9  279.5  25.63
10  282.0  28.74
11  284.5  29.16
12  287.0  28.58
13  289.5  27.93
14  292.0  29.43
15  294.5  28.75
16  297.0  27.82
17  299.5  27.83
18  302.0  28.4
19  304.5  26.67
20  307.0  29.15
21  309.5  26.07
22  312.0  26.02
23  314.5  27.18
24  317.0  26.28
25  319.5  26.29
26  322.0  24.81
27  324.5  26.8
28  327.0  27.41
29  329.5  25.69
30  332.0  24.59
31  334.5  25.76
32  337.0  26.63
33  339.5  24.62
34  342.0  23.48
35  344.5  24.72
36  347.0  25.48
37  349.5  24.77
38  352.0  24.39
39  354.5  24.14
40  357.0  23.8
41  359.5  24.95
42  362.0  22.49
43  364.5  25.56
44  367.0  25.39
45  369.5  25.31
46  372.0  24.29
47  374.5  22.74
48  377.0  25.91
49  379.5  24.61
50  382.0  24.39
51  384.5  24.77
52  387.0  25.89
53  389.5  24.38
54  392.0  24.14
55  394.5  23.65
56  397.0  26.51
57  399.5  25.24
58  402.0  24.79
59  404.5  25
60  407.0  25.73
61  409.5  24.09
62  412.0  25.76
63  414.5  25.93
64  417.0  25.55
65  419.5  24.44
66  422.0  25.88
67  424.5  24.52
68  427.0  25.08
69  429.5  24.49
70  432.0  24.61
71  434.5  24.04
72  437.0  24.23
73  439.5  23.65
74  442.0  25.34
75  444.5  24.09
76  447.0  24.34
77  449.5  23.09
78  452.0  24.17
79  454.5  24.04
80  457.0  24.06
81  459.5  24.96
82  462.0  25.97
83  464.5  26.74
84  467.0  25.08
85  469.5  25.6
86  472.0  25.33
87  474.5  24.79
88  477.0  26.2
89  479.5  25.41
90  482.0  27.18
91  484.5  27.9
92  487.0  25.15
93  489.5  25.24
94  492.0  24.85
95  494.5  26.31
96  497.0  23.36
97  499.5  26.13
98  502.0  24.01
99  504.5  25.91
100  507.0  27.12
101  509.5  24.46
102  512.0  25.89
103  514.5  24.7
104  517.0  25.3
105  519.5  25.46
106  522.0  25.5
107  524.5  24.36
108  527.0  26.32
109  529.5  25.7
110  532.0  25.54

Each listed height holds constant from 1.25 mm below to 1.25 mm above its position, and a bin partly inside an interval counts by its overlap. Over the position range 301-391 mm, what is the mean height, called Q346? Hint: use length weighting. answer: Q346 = 25.4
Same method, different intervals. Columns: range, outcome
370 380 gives 24.4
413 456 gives 24.6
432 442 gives 24.2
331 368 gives 24.7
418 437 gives 24.7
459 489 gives 25.9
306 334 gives 26.3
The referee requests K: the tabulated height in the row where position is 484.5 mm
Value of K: 27.9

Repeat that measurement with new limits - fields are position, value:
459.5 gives 24.96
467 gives 25.08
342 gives 23.48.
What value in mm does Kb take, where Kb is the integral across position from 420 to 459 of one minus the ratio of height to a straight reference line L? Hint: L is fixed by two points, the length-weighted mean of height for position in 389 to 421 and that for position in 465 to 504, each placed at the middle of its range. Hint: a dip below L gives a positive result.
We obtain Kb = 1.33 mm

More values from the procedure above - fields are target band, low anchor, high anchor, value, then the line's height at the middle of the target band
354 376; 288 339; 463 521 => 1.8 mm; 26.6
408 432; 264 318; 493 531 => 1.1 mm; 26.3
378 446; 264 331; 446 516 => 3.1 mm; 26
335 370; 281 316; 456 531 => 3.3 mm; 27.3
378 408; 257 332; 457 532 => 1.6 mm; 26.3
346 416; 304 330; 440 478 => 2.8 mm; 25.8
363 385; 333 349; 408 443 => 0.2 mm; 25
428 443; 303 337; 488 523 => 0.8 mm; 25.7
